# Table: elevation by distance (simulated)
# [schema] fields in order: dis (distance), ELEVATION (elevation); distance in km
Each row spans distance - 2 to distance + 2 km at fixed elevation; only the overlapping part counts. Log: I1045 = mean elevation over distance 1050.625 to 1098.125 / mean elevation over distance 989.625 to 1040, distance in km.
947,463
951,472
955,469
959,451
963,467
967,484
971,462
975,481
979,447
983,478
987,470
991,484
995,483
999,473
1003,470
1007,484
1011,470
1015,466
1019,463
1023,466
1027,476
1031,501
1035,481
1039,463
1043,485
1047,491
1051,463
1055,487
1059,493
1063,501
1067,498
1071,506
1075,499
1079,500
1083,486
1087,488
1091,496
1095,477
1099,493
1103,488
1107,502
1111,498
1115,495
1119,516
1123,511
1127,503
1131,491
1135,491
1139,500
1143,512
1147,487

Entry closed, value 1.0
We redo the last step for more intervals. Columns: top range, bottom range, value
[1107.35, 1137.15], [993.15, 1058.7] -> 1.05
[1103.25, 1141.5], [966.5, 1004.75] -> 1.06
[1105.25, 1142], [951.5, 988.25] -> 1.07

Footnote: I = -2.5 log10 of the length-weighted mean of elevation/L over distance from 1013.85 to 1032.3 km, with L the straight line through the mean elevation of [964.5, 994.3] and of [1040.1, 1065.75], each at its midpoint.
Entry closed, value 0.02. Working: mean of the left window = 473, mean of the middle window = 474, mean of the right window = 486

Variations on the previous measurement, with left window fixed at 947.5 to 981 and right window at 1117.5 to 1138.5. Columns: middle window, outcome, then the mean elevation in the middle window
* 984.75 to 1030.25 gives 0.00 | 474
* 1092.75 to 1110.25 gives 0.01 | 491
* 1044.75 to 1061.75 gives 0.00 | 484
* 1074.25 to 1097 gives 0.00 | 491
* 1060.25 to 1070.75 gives -0.03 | 500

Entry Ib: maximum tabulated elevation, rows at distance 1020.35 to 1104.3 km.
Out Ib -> 506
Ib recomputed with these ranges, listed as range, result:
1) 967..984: 484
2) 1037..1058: 491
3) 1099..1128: 516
